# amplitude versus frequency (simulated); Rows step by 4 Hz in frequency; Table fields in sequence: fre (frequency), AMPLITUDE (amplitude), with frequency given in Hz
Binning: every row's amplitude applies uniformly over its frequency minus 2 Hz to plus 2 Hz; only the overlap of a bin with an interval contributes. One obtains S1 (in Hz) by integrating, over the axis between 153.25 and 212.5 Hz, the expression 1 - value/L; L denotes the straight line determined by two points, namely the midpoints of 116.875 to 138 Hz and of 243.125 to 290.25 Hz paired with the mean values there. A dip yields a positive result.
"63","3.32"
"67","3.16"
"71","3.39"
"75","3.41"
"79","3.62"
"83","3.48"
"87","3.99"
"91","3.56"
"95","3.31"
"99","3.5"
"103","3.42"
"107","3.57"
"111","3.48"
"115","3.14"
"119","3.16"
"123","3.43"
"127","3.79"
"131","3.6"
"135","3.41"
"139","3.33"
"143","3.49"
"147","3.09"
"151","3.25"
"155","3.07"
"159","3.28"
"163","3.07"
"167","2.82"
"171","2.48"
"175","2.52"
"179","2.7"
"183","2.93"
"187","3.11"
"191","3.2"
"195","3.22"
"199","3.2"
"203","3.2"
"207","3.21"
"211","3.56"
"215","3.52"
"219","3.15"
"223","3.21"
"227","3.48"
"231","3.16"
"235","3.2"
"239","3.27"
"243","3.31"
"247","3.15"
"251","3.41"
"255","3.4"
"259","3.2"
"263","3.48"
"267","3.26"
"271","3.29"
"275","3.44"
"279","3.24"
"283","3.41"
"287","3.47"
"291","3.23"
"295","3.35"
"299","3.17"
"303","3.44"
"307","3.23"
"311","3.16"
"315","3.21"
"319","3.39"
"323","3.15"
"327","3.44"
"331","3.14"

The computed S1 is 6.6 Hz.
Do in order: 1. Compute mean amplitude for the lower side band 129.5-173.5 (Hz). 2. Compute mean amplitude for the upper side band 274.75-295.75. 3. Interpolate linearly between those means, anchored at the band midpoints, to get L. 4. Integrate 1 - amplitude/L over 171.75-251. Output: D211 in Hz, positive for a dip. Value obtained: 1.9 Hz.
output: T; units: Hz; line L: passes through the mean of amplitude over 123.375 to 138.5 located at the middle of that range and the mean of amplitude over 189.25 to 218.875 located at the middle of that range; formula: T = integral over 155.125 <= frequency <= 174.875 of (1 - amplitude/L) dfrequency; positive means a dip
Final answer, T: 3.1 Hz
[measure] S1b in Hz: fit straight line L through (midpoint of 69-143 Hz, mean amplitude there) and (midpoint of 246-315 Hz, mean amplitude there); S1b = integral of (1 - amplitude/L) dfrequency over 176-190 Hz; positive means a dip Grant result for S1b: 2.05 Hz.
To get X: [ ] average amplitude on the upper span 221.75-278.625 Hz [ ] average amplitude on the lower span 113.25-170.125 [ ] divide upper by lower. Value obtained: 1.01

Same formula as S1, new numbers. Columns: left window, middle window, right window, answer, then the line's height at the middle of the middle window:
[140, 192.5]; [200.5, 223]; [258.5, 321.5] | -1.42 Hz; 3.12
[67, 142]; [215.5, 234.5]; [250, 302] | 0.61 Hz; 3.37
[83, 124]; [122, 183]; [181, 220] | 3.72 Hz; 3.34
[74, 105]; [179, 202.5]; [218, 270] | 1.90 Hz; 3.37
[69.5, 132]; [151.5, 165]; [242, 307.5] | 1.11 Hz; 3.44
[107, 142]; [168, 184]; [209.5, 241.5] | 3.42 Hz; 3.37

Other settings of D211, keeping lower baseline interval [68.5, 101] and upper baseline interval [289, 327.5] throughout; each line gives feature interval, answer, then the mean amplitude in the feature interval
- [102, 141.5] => 0.6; 3.43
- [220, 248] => 0.8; 3.25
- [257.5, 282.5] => -0.1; 3.33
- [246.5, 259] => 0.0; 3.32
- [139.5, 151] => 0.6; 3.29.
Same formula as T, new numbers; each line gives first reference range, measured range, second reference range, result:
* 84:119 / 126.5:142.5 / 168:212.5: -1.0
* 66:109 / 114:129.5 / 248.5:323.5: 0.3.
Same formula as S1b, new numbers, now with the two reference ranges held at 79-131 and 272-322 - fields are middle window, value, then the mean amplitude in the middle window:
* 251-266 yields -0.06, 3.36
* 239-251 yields 0.33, 3.27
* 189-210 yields 1.11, 3.22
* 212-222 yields 0.12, 3.34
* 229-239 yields 0.51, 3.2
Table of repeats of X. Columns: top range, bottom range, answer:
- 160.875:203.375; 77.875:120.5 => 0.85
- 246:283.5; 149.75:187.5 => 1.14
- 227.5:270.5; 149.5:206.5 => 1.09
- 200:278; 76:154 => 0.96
